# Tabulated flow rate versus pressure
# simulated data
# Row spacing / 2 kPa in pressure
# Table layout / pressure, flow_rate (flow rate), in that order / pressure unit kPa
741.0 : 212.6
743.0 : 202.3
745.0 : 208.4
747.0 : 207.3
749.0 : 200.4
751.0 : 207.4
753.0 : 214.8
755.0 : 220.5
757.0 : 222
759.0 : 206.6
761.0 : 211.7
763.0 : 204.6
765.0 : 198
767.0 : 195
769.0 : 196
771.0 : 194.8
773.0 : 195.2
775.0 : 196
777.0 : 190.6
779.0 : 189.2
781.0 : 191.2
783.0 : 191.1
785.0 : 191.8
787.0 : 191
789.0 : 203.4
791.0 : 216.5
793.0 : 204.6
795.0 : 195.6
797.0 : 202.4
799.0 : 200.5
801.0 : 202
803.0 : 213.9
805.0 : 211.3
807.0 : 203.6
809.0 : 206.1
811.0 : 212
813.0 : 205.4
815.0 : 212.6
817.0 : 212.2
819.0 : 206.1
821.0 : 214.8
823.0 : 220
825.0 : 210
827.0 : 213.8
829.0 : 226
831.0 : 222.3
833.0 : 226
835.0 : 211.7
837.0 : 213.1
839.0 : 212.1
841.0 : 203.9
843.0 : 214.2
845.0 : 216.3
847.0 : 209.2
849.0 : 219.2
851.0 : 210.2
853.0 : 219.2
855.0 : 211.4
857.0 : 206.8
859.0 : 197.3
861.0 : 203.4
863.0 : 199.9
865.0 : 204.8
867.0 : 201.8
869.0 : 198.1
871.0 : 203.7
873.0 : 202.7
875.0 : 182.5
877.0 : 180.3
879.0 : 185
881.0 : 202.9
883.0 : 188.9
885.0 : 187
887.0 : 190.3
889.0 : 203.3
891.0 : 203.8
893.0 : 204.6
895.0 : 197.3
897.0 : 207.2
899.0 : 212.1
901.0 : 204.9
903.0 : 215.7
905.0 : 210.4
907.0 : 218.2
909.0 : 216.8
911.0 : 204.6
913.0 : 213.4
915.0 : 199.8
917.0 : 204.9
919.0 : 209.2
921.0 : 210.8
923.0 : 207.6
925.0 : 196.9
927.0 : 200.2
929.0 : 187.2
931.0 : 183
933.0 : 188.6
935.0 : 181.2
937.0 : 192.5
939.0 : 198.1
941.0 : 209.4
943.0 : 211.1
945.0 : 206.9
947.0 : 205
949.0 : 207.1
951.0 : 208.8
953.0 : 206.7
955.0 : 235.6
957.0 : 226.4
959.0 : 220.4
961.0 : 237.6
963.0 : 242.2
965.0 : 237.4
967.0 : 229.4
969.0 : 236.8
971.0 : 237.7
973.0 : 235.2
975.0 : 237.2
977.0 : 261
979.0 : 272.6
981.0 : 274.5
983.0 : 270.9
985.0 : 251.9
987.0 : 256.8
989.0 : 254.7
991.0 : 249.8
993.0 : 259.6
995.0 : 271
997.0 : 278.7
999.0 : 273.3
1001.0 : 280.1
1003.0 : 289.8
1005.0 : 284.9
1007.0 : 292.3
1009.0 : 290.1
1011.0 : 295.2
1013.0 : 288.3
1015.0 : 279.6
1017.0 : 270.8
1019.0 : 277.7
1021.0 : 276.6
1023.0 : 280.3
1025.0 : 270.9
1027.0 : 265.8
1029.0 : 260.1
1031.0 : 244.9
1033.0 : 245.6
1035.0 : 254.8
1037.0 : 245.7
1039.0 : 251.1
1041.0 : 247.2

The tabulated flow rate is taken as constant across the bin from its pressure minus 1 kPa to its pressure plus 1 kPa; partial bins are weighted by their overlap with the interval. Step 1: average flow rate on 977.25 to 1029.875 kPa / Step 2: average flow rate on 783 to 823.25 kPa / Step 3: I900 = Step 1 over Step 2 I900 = 1.3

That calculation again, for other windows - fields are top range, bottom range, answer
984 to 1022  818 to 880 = 1.32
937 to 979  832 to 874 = 1.08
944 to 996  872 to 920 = 1.19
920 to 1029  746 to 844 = 1.18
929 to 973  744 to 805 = 1.06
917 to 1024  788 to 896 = 1.17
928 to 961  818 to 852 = 0.96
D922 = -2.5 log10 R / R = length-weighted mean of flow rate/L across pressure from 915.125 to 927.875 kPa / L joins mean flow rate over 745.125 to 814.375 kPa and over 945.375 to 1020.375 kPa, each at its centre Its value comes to 0.17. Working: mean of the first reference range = 203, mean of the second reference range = 254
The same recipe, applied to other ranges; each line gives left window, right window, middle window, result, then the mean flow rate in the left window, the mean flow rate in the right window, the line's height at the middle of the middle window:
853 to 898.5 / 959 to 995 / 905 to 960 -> 0.11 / 199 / 250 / 227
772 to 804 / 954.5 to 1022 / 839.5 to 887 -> 0.10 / 198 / 261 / 222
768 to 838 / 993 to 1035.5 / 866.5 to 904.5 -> 0.17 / 206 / 275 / 233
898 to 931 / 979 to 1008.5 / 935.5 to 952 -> 0.13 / 206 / 271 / 230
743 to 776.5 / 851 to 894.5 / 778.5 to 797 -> 0.03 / 205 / 199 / 203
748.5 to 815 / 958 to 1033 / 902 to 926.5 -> 0.15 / 203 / 263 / 240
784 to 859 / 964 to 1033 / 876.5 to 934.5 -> 0.17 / 210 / 265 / 236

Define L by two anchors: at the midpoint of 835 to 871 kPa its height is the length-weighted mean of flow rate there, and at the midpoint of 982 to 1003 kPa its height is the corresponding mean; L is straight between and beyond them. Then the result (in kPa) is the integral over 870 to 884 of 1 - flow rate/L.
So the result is 1.66 kPa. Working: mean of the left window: 208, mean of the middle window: 192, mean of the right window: 266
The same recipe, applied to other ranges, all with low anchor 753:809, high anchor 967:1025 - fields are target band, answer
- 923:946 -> 4.9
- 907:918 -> 1.5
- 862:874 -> 1.4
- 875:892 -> 3.0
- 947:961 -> 2.0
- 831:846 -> 0.3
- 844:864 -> 1.3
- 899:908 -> 1.0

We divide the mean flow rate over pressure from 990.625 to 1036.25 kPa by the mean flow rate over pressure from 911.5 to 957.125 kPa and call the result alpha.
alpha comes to 1.34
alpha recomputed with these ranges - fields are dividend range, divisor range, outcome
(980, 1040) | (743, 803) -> 1.34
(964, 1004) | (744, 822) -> 1.27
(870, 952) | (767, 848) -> 0.98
